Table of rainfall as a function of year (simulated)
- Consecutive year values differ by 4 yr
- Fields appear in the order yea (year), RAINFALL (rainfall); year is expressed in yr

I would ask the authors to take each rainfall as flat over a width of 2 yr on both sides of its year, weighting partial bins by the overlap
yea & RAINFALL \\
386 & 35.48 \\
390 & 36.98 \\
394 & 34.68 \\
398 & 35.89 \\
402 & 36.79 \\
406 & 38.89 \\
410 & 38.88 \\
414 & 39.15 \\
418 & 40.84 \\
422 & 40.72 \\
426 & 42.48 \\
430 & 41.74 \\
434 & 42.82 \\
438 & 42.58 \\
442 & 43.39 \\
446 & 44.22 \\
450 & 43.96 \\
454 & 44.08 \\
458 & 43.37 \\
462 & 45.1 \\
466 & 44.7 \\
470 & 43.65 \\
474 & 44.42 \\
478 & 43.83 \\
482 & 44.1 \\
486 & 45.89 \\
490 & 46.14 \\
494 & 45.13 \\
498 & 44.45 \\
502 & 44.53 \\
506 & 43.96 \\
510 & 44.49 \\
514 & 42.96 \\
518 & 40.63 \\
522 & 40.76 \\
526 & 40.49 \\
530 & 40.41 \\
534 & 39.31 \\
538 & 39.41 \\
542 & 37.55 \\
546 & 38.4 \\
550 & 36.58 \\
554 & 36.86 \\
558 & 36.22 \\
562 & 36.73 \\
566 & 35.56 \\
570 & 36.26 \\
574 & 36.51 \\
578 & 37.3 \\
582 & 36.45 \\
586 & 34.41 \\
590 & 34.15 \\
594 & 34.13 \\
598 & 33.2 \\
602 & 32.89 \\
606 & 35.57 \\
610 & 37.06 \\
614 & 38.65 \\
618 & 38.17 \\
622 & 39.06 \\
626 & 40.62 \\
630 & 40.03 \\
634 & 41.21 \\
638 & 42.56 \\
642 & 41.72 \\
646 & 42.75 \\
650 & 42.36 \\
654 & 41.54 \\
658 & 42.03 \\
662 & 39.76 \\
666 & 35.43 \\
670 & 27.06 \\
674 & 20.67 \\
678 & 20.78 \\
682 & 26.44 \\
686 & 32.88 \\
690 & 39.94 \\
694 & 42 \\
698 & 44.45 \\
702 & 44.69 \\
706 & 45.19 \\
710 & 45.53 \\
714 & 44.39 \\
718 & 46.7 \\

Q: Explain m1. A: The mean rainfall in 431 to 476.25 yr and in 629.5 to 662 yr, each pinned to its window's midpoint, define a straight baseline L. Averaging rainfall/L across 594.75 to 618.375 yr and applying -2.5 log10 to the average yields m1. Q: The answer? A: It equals 0.181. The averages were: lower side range 43.8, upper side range 41.7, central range 35.7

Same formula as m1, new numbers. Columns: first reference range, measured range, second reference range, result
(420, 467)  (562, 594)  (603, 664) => 0.15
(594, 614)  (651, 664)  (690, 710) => -0.03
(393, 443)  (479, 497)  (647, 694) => -0.18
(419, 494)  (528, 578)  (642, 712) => 0.10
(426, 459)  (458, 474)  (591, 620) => -0.06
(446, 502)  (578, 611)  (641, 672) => 0.17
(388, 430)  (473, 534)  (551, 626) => -0.16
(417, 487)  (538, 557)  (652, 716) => 0.09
